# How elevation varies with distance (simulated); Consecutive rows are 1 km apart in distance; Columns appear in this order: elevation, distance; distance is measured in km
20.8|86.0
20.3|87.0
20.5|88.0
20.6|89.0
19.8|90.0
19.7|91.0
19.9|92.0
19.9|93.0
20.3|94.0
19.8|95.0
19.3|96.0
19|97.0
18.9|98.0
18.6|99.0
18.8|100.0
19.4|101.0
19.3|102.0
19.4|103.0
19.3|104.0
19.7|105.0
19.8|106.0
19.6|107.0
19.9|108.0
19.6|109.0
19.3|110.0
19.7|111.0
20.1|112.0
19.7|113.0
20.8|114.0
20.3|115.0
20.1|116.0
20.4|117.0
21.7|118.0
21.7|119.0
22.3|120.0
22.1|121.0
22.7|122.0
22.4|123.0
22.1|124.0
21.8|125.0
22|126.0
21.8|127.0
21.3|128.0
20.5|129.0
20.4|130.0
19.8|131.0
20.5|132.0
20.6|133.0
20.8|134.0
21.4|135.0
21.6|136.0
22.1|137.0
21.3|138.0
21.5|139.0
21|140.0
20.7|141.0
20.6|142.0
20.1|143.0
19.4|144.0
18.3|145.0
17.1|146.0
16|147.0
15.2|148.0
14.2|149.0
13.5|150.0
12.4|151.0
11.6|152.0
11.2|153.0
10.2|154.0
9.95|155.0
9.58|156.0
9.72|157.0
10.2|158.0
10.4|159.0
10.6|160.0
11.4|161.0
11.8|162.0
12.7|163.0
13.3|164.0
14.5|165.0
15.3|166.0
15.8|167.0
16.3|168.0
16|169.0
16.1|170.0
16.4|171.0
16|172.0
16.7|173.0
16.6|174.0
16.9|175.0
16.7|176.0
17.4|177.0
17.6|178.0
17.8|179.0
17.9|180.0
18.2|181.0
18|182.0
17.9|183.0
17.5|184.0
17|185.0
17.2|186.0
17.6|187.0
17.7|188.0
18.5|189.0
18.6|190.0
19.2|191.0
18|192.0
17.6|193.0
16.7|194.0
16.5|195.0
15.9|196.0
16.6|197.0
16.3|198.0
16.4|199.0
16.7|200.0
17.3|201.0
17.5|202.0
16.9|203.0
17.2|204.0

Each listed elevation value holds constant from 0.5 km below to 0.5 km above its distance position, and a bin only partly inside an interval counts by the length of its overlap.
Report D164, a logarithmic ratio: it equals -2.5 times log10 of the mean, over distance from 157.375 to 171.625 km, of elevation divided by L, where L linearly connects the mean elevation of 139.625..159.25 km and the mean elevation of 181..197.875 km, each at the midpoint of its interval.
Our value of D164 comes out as 0.16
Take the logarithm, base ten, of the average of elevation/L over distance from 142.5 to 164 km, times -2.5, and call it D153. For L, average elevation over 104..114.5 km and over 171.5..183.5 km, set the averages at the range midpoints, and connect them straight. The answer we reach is 0.36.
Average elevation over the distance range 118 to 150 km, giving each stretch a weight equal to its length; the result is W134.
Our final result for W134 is 20.3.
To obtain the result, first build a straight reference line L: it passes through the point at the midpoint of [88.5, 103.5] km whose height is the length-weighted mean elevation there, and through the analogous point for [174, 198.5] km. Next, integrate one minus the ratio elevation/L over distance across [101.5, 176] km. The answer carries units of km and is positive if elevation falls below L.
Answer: 3.2 km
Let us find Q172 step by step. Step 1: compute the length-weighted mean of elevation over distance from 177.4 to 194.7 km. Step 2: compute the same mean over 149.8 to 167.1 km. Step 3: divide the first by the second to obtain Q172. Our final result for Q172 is 1.51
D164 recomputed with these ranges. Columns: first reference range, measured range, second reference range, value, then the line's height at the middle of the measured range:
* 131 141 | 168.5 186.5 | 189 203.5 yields 0.079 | 18.4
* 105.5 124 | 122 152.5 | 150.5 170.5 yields -0.165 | 16.7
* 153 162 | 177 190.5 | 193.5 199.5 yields -0.229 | 14.4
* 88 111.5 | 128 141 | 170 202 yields -0.128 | 18.6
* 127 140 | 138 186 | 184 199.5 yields 0.229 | 19.2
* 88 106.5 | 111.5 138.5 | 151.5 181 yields -0.219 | 17.4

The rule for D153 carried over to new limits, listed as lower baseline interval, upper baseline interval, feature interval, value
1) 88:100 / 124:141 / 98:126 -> -0.002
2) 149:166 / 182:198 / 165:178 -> -0.156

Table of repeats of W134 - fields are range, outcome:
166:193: 17.3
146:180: 14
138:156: 16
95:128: 20.4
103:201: 17.7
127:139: 21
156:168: 12.4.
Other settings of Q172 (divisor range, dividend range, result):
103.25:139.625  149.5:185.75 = 0.70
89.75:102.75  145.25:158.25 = 0.64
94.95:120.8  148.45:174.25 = 0.66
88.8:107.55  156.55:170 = 0.67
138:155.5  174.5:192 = 1.10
